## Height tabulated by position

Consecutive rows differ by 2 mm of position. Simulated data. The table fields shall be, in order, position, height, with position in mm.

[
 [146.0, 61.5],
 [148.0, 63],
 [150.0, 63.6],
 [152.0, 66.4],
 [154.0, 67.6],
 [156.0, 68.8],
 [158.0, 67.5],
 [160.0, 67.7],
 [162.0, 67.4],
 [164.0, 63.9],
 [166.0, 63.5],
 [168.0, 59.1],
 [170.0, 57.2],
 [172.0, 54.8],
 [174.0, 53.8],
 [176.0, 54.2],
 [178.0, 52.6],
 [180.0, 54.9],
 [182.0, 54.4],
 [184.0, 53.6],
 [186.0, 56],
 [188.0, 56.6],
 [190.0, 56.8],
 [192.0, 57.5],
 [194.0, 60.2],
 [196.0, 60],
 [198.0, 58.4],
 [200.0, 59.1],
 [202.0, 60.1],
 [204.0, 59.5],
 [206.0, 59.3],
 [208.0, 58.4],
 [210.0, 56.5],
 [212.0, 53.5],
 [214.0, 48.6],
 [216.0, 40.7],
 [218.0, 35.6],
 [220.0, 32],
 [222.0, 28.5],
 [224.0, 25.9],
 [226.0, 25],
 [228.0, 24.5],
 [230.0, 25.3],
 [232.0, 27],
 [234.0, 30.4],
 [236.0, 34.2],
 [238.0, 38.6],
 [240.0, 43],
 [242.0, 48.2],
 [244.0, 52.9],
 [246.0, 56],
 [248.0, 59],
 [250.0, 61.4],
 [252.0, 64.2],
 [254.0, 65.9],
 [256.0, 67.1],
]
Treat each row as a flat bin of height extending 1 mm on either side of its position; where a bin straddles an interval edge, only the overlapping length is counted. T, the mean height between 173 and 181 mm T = 53.9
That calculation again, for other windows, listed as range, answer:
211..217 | 47.6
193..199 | 59.5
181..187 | 54.7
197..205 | 59.3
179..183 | 54.6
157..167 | 66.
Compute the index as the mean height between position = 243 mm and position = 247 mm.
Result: 54.5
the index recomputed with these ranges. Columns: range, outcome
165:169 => 61.3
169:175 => 55.3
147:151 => 63.3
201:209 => 59.3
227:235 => 26.8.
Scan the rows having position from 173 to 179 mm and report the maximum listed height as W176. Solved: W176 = 54.2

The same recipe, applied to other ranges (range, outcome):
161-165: 67.4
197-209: 60.1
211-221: 53.5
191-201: 60.2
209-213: 56.5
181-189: 56.6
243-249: 59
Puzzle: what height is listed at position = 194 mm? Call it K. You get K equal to 60.2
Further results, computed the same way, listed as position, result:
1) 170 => 57.2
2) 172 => 54.8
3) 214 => 48.6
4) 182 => 54.4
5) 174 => 53.8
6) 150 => 63.6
